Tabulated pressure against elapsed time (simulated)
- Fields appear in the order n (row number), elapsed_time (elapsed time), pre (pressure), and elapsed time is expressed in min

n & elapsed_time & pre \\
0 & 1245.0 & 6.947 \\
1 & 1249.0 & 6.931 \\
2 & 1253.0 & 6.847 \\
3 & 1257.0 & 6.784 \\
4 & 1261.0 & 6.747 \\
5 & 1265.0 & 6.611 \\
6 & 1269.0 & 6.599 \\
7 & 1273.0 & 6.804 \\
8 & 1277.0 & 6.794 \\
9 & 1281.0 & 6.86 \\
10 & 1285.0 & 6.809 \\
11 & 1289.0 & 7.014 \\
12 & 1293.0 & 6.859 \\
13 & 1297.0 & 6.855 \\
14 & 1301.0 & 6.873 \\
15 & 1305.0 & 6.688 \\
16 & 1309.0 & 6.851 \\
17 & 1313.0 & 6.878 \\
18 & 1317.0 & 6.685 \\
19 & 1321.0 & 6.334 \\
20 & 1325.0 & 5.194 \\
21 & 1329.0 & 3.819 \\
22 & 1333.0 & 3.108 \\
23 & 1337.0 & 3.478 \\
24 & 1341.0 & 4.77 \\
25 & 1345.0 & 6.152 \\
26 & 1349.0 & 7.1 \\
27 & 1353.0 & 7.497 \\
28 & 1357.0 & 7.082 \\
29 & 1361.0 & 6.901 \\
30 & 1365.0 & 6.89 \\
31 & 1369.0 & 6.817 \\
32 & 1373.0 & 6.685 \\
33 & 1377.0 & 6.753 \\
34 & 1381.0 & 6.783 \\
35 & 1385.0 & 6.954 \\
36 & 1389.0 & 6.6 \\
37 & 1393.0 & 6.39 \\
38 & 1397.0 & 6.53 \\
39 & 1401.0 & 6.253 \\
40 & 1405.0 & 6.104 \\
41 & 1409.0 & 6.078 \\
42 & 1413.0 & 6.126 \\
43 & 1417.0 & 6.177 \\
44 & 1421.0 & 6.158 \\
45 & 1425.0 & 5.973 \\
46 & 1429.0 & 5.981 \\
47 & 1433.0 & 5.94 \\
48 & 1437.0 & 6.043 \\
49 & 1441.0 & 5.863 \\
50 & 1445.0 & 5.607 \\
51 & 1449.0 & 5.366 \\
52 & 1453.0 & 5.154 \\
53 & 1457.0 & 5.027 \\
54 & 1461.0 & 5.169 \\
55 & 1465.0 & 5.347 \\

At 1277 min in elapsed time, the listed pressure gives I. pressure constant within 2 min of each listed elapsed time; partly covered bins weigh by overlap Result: 6.794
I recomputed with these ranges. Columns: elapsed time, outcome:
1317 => 6.685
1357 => 7.082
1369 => 6.817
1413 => 6.126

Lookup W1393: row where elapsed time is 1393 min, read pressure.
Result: 6.39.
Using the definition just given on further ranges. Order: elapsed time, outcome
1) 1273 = 6.804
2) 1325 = 5.194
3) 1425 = 5.973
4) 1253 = 6.847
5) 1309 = 6.851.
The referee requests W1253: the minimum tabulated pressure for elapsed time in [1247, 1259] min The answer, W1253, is 6.784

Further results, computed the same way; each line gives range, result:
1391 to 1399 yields 6.39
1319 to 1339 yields 3.108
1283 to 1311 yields 6.688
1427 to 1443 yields 5.863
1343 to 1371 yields 6.152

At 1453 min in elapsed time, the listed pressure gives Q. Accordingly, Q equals 5.154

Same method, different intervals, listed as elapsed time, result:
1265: 6.611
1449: 5.366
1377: 6.753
